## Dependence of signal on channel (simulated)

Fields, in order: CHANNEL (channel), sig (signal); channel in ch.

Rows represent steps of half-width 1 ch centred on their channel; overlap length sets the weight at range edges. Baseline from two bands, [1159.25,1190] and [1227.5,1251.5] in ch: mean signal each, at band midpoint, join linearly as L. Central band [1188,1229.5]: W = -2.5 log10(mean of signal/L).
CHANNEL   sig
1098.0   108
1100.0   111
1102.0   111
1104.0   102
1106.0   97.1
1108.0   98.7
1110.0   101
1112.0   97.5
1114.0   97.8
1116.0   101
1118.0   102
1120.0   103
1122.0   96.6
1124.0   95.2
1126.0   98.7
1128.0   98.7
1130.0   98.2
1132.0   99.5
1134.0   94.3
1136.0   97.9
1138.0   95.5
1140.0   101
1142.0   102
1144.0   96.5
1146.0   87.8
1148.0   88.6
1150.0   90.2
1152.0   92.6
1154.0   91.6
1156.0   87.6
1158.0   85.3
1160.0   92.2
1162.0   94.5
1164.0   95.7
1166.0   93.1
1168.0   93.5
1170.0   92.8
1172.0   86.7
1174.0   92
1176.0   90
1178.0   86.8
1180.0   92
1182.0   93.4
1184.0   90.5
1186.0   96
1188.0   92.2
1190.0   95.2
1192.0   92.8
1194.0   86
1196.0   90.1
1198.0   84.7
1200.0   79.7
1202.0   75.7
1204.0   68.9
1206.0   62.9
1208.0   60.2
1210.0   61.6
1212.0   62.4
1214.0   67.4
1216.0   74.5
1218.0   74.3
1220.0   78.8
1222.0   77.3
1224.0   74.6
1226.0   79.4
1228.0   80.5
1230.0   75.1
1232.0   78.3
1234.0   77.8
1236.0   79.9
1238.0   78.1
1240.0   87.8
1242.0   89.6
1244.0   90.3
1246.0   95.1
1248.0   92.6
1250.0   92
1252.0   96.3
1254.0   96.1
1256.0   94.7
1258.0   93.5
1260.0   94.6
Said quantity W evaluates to 0.16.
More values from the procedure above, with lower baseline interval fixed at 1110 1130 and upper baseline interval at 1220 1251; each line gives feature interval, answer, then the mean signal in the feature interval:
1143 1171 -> 0.027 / 91.6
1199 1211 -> 0.269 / 68.2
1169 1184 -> 0.008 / 90.5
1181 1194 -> -0.037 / 92.8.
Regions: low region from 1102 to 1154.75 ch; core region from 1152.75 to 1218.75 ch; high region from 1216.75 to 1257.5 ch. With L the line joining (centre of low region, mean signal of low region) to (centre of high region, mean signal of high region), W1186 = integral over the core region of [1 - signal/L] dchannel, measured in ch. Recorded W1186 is 4.6 ch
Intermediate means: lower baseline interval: 97.4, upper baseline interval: 84.5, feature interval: 84.4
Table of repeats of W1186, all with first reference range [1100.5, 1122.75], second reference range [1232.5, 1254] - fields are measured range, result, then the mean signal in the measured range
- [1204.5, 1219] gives 3.96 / 66.3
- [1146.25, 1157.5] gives 0.85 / 89.8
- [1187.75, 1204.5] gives 1.37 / 85.2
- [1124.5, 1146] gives 0.22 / 97.7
